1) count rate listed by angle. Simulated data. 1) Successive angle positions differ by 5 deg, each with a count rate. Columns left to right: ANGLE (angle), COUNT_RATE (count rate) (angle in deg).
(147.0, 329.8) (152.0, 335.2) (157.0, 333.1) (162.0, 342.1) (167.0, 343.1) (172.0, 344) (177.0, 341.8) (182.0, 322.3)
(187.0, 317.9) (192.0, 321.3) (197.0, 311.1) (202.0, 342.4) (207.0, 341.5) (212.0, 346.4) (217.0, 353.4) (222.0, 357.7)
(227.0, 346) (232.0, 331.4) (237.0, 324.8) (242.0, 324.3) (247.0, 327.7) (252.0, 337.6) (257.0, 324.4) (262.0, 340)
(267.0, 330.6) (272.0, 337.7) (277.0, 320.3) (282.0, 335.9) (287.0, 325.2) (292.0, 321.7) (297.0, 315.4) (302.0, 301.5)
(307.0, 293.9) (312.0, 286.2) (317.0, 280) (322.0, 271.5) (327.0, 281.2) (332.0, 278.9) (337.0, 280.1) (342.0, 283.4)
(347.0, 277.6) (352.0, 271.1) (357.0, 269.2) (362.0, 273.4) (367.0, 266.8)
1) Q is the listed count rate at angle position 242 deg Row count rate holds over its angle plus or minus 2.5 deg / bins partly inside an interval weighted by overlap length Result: 324.3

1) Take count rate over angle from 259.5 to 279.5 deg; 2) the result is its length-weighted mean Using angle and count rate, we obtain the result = 332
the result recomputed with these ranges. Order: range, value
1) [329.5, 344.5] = 281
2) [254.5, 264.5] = 332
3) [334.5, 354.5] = 278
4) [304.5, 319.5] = 287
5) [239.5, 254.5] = 330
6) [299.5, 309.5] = 298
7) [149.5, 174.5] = 340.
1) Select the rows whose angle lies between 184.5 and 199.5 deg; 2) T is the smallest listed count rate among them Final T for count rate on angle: 311.1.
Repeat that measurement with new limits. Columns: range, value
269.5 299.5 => 315.4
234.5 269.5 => 324.3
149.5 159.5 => 333.1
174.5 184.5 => 322.3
